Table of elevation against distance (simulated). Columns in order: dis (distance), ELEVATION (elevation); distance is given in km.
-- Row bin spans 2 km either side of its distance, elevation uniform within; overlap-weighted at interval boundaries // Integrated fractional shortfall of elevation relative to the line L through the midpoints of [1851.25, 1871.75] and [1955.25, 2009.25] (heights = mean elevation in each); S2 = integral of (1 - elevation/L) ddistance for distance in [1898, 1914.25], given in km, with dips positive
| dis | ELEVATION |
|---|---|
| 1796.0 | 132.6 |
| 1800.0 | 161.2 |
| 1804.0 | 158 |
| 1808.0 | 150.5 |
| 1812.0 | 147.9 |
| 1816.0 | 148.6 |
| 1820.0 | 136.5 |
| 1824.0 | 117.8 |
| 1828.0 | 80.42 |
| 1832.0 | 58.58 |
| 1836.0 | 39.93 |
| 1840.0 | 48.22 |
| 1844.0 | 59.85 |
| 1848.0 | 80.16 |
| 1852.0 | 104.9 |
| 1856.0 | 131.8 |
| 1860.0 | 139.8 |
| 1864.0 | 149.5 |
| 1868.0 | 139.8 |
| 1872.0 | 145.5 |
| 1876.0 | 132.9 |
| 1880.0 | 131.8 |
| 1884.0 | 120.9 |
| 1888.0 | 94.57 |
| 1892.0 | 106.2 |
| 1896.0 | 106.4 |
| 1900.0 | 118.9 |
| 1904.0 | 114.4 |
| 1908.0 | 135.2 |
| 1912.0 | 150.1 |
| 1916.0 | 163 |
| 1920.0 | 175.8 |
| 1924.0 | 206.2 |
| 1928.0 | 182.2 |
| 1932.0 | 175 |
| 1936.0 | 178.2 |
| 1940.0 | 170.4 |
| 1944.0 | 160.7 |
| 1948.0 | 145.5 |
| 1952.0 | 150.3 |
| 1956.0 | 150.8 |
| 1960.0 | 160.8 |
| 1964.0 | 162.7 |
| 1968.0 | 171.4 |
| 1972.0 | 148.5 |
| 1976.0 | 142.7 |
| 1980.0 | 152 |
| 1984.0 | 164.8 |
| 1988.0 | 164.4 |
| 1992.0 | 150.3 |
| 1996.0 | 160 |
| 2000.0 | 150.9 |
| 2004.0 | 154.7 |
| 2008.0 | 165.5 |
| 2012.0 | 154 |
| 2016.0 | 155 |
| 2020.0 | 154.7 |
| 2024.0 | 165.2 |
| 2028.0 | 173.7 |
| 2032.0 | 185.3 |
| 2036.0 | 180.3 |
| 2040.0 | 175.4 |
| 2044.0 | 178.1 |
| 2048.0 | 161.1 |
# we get 1.5 km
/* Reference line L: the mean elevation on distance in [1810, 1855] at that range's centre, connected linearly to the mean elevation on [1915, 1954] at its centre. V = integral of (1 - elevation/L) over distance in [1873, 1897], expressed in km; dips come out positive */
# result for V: 2.8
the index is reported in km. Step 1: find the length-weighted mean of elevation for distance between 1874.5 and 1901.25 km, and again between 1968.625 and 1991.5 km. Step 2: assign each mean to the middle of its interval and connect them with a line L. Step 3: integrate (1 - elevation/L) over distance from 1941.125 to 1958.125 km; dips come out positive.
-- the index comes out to -1.30 km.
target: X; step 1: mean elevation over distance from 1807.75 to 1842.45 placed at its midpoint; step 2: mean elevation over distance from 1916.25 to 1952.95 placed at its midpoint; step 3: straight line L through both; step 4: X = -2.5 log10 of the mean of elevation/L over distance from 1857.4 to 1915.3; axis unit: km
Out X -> 0.09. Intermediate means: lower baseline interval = 100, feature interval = 128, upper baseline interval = 172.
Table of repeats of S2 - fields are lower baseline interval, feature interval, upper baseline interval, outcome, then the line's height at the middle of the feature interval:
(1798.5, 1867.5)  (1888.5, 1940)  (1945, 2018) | -4.88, 136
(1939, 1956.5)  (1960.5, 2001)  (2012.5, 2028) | 0.05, 157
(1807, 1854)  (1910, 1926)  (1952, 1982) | -4.69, 134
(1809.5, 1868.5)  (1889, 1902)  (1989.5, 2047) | 1.53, 124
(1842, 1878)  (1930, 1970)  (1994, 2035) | -4.94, 145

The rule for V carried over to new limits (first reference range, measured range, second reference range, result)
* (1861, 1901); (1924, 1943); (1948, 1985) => -4.67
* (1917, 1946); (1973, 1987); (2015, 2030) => 1.32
